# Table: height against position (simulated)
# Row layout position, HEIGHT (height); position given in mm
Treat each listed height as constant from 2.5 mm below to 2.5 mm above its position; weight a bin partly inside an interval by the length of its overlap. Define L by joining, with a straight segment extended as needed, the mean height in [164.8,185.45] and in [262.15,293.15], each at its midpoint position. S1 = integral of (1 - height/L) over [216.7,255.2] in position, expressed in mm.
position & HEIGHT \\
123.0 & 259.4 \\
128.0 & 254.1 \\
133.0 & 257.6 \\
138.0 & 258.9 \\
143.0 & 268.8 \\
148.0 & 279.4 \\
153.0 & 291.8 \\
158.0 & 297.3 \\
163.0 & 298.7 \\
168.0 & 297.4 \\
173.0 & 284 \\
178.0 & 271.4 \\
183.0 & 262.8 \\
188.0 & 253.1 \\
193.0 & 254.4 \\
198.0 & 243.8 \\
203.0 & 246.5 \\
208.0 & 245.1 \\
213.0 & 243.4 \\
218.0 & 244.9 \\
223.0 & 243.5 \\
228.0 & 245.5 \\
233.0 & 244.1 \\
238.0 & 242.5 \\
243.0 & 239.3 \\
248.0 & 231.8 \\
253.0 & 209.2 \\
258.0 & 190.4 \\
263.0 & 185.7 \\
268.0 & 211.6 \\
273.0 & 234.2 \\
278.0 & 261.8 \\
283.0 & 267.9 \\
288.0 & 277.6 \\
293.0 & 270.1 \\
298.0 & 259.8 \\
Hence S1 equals 3.23 mm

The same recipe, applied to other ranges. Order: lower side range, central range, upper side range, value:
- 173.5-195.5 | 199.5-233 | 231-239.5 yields 0.8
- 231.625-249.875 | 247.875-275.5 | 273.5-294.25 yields 4.8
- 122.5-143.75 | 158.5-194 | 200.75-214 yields -3.6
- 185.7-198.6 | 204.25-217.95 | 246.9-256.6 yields -0.3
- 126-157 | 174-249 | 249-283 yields -2.0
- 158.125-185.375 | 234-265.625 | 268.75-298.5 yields 5.8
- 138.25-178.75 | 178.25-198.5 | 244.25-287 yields 0.9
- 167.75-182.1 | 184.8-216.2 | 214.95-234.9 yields 1.6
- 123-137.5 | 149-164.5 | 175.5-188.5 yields -2.0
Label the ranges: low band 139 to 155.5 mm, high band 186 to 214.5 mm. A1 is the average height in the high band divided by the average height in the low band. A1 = 0.9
